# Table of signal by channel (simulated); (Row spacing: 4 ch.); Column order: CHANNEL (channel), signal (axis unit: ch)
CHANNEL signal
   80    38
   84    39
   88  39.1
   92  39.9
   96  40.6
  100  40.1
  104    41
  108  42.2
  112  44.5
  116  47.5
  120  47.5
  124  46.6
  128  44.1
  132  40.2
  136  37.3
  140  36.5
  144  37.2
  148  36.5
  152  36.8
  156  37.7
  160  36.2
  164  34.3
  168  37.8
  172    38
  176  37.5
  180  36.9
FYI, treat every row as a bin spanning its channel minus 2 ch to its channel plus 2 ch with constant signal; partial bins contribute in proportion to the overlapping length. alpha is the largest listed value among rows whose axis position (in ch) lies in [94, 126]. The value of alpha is 47.5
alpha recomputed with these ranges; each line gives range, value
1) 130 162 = 40.2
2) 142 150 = 37.2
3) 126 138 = 44.1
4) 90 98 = 40.6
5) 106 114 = 44.5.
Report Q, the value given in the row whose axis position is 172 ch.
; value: 38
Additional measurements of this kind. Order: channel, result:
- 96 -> 40.6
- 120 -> 47.5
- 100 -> 40.1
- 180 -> 36.9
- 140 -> 36.5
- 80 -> 38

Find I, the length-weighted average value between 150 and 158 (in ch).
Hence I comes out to 37.2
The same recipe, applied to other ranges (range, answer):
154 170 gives 36.5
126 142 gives 39.5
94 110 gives 41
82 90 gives 39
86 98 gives 39.9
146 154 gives 36.6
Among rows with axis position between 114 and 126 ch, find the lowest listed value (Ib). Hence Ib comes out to 46.6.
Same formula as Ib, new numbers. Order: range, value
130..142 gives 36.5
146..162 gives 36.2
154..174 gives 34.3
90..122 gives 39.9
